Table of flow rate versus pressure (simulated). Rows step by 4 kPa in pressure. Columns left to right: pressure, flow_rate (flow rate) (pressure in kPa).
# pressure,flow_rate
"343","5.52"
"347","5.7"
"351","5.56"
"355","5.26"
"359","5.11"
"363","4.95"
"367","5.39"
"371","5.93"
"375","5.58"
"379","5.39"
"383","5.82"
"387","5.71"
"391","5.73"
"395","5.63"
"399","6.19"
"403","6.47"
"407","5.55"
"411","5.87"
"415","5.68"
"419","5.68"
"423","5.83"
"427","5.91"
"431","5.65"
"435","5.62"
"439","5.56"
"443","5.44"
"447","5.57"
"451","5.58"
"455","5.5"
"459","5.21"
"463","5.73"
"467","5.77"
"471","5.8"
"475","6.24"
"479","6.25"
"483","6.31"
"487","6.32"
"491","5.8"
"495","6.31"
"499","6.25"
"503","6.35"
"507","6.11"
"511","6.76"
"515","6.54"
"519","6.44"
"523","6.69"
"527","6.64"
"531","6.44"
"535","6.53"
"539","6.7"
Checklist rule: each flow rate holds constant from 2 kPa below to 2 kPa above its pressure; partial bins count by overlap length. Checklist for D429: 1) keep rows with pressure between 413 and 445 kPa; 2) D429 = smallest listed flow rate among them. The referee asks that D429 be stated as 5.44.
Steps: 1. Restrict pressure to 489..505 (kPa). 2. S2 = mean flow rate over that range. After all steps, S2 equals 6.18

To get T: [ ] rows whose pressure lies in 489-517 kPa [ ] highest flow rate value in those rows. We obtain 6.76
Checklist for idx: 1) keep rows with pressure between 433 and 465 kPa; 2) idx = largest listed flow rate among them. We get 5.73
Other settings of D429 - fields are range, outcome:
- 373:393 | 5.39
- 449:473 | 5.21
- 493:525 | 6.11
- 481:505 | 5.8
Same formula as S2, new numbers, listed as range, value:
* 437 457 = 5.53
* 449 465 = 5.51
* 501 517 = 6.44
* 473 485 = 6.27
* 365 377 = 5.63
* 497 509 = 6.24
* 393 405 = 6.1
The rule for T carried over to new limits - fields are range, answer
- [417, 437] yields 5.91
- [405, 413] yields 5.87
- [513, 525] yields 6.69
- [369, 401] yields 6.19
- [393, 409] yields 6.47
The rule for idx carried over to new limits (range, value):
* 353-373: 5.93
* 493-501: 6.31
